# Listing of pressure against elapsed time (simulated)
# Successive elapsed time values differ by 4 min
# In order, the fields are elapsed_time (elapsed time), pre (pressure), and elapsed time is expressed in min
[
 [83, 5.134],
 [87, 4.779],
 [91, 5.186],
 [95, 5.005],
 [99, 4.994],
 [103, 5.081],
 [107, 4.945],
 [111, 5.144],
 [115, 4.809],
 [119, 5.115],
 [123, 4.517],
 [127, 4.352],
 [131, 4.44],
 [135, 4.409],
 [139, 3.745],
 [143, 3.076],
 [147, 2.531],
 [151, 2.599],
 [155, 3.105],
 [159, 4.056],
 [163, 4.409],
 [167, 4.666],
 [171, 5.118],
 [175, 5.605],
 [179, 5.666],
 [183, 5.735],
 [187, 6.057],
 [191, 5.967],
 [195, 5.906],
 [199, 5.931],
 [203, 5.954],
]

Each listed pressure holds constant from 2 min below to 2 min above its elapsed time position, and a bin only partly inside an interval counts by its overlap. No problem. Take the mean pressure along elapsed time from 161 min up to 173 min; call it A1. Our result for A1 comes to 4.73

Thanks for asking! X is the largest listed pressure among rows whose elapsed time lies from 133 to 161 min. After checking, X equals 4.409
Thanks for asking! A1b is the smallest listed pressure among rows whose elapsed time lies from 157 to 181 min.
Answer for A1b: 4.056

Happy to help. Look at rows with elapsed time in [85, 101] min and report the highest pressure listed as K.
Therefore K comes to 5.186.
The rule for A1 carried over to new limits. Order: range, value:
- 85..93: 4.98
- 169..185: 5.53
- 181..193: 5.92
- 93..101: 5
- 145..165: 3.34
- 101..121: 5.02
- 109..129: 4.79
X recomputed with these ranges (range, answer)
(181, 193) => 6.057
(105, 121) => 5.144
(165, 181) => 5.666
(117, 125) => 5.115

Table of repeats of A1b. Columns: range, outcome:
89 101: 4.994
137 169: 2.531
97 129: 4.352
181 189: 5.735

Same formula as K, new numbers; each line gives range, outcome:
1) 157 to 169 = 4.666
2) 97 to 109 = 5.081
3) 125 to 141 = 4.44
